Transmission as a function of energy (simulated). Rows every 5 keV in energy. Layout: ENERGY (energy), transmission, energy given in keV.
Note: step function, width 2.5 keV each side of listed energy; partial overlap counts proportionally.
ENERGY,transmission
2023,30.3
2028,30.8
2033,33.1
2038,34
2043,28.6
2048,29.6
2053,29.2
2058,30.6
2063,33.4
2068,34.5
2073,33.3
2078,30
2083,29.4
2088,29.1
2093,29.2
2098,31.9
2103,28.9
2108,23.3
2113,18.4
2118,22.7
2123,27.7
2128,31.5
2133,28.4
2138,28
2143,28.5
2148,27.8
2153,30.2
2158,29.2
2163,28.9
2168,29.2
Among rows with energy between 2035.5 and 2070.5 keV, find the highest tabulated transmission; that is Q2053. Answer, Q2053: 34.5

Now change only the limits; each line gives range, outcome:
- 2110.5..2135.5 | 31.5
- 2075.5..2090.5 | 30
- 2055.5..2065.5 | 33.4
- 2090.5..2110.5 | 31.9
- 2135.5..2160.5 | 30.2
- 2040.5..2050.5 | 29.6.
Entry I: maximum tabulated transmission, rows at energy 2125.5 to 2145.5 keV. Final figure 31.5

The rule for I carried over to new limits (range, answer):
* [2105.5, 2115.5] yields 23.3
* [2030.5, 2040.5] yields 34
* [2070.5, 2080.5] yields 33.3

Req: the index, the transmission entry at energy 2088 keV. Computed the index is 29.1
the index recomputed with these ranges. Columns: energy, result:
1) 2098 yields 31.9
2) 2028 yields 30.8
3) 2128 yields 31.5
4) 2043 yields 28.6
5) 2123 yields 27.7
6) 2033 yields 33.1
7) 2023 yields 30.3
